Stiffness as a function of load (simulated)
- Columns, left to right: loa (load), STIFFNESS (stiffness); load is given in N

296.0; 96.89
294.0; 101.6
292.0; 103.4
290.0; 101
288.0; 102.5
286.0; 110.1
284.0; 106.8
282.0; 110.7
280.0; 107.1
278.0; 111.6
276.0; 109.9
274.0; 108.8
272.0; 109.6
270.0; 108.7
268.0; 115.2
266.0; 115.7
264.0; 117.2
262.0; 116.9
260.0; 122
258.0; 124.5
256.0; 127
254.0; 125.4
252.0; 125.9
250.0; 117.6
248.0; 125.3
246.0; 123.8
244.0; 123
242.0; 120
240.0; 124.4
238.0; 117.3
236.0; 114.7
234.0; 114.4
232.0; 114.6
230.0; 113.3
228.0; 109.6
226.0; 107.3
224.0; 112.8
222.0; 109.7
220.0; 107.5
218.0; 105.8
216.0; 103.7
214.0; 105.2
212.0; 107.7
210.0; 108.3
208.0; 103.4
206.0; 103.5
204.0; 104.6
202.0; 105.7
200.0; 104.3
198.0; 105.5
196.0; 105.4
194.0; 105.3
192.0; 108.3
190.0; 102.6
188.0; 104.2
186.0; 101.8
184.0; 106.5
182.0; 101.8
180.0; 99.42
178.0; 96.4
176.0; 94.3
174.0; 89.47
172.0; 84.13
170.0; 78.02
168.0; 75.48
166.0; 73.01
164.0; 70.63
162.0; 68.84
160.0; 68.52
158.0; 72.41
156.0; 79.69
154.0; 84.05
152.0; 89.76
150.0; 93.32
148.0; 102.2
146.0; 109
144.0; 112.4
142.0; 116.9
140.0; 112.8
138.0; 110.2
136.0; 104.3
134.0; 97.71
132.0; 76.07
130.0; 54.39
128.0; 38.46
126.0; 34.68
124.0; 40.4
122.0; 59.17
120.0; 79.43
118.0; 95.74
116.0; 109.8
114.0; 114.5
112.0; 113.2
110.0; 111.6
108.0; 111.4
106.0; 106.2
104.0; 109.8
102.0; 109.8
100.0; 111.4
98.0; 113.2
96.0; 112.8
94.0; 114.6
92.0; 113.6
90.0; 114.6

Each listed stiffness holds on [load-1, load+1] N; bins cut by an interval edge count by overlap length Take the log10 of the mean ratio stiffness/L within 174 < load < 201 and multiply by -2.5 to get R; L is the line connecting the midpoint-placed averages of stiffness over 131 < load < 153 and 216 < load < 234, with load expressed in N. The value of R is 0.04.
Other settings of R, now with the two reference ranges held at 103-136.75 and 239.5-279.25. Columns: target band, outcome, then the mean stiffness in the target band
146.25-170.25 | 0.17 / 80.6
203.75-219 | 0.02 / 105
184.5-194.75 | -0.03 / 105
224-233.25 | 0.00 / 111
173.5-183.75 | 0.02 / 97.4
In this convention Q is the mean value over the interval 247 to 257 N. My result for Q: 124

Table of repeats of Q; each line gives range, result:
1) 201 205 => 105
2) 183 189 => 104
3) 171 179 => 91.1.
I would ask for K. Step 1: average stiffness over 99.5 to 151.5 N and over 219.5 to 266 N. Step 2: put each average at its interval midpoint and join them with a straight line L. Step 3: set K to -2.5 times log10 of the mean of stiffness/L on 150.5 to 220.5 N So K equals 0.12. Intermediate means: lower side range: 93.4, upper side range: 118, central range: 94.9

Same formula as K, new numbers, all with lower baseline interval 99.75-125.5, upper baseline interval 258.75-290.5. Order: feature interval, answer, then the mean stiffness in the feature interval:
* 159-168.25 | 0.383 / 71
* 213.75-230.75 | -0.021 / 108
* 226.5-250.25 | -0.098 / 118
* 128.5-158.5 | 0.060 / 93.8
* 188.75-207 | -0.010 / 105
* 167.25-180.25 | 0.162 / 87.8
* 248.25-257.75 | -0.140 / 124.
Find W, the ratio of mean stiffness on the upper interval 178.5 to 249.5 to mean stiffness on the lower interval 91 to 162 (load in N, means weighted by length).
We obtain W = 1.17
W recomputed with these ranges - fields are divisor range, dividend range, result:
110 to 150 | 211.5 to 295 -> 1.27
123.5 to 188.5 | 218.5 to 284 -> 1.34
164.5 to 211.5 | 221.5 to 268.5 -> 1.21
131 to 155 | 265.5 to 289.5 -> 1.09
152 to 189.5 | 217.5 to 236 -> 1.28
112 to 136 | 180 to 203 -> 1.38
